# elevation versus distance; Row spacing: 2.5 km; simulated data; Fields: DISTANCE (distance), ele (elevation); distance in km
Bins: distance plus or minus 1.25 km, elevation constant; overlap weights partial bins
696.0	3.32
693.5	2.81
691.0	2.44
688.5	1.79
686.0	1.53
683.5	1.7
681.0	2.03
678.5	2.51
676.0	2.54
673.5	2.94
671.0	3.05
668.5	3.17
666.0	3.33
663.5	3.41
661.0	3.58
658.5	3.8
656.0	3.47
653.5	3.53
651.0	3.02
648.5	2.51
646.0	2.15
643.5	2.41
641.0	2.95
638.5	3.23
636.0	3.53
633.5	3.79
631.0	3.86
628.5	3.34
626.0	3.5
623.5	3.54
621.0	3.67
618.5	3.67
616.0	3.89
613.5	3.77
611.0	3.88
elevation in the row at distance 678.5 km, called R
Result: 2.51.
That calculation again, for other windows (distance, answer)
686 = 1.53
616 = 3.89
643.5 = 2.41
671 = 3.05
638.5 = 3.23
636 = 3.53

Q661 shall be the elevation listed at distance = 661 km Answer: 3.58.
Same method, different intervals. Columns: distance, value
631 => 3.86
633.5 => 3.79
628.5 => 3.34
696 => 3.32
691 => 2.44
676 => 2.54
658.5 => 3.8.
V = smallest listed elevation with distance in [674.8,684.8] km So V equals 1.7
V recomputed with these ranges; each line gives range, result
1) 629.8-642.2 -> 2.95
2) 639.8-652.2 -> 2.15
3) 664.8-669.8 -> 3.17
